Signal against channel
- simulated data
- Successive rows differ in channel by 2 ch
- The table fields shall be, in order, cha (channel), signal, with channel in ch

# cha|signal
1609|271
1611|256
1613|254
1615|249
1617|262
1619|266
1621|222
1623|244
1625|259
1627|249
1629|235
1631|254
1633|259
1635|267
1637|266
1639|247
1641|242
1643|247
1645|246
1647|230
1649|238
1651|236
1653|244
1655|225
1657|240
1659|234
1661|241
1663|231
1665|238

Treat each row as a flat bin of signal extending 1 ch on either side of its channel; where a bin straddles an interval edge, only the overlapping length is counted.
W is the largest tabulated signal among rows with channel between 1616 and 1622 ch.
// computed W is 266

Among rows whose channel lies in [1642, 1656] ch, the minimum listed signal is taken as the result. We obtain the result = 225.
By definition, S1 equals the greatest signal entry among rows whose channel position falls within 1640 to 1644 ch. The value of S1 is 247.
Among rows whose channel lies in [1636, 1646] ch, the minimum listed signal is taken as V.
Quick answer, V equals 242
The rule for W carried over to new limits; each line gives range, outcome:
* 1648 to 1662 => 244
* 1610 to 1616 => 256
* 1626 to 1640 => 267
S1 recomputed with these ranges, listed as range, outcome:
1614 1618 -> 262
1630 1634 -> 259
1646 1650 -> 238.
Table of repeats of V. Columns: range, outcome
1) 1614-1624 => 222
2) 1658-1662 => 234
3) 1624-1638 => 235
